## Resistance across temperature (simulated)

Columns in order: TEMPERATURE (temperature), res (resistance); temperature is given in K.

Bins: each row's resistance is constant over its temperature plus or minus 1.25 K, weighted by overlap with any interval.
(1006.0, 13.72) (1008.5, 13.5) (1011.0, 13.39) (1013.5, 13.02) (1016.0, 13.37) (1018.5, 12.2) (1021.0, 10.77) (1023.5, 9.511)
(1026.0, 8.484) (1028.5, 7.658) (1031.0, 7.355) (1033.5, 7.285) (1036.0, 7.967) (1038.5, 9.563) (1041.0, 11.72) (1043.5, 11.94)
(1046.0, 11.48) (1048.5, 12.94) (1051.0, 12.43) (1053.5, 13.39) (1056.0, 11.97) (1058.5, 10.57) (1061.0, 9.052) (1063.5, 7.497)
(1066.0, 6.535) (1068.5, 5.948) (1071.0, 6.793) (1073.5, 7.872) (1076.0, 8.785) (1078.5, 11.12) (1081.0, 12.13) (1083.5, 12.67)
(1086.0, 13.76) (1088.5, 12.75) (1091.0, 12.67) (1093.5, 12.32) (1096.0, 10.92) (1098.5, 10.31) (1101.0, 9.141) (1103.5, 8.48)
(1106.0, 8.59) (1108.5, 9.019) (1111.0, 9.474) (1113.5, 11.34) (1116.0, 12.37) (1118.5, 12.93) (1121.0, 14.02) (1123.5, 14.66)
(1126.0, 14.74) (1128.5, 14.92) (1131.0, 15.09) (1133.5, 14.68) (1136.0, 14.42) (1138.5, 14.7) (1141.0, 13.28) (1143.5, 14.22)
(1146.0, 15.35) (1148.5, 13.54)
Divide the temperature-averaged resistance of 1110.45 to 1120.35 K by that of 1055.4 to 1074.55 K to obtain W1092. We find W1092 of 1.45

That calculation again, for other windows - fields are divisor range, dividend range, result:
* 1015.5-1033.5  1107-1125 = 1.25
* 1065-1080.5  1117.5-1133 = 1.79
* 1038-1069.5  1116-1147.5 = 1.37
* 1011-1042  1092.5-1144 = 1.23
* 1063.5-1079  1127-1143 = 1.89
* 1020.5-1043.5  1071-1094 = 1.25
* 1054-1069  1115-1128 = 1.54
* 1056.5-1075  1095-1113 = 1.19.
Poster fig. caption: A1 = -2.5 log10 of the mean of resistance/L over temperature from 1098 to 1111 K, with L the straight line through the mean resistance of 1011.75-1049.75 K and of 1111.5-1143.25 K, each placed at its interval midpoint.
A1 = 0.39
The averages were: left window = 10.4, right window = 13.8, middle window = 9.07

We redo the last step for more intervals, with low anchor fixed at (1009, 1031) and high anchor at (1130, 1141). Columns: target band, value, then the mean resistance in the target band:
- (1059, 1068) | 0.49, 7.79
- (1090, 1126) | 0.21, 11.3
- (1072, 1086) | 0.19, 10.7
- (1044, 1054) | -0.05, 12.5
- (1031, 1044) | 0.23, 9.34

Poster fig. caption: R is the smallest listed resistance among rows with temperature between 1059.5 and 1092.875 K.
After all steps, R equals 5.948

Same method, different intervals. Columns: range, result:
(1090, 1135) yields 8.48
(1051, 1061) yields 9.052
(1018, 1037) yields 7.285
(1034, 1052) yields 7.967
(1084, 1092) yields 12.67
